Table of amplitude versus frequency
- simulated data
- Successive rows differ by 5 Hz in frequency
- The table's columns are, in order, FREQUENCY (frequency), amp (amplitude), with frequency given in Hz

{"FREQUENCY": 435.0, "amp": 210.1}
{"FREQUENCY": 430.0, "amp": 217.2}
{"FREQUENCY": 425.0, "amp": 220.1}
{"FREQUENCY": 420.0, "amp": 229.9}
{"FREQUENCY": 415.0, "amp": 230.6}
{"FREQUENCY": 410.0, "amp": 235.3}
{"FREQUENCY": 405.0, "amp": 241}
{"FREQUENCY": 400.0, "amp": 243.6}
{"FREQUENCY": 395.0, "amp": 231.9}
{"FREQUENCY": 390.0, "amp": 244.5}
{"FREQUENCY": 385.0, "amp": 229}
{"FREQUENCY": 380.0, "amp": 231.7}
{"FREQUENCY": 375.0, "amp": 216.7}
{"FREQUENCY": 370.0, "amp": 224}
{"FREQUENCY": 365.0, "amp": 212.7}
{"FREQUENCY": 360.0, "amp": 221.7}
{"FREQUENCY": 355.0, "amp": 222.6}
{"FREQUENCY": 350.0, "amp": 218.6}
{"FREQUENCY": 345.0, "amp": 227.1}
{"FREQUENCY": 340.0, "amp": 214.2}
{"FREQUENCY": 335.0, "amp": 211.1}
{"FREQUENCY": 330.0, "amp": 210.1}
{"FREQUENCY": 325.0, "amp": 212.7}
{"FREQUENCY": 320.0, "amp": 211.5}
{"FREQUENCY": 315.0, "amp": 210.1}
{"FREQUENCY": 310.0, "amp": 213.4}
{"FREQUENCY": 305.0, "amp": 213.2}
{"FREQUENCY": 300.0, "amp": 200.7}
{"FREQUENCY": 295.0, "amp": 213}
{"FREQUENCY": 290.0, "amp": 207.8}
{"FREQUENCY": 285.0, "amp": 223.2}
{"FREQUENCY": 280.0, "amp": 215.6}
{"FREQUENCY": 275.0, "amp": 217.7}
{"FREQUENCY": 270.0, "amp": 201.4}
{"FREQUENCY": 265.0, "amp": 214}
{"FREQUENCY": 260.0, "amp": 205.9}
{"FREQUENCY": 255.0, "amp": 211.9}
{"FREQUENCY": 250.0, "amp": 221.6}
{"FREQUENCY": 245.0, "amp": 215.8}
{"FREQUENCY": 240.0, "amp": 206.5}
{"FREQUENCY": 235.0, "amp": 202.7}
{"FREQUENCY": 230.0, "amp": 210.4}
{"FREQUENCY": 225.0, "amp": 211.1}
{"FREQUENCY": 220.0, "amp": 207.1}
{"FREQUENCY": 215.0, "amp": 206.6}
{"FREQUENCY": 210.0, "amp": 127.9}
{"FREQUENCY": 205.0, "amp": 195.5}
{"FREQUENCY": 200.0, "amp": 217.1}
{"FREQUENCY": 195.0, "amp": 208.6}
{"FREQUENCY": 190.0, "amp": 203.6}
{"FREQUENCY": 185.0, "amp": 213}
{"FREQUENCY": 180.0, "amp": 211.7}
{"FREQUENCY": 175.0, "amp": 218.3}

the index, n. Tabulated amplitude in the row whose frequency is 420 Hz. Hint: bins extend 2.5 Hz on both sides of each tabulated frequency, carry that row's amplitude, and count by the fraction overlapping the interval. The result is 229.9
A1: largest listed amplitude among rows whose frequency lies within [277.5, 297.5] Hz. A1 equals 223.2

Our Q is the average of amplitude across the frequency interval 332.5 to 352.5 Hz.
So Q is 218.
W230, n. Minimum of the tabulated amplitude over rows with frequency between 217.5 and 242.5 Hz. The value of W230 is 202.7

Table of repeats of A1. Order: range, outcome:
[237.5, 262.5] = 221.6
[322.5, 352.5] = 227.1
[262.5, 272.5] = 214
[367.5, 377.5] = 224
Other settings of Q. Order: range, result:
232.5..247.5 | 208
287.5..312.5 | 210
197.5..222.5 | 191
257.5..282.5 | 211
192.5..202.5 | 213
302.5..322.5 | 212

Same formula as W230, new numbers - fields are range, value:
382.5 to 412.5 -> 229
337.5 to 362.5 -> 214.2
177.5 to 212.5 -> 127.9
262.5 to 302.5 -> 200.7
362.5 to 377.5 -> 212.7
